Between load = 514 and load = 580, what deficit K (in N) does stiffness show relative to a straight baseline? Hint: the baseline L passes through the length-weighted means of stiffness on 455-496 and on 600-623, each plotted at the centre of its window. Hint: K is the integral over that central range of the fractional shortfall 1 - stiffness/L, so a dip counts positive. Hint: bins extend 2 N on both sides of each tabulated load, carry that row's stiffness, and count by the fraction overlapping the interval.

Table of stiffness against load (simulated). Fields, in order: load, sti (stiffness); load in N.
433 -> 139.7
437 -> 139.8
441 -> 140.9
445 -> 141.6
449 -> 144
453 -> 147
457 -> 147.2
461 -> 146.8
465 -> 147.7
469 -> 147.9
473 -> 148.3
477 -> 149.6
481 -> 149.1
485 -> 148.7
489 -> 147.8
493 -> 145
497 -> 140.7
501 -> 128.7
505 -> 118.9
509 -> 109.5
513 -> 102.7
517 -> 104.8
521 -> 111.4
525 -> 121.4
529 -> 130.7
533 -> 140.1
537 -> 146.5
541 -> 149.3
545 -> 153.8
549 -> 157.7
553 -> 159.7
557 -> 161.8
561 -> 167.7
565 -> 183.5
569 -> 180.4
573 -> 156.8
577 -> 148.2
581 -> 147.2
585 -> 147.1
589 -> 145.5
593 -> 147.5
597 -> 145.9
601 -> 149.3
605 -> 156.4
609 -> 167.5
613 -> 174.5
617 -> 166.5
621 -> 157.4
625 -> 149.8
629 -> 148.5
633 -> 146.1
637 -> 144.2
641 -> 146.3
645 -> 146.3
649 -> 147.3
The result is 3.4 N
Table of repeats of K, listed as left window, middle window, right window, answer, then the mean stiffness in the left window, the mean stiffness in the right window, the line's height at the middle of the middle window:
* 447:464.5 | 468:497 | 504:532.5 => -3.2 N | 146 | 115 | 133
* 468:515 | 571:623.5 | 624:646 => -3.8 N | 136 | 147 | 144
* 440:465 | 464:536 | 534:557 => 7.8 N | 145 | 154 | 149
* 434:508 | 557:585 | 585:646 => -2.4 N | 143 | 153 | 150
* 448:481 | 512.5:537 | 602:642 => 4.7 N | 148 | 156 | 151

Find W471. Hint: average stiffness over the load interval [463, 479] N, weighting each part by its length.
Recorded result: 148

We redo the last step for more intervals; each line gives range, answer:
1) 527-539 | 139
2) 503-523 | 109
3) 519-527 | 116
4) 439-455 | 143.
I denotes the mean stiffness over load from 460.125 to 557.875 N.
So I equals 138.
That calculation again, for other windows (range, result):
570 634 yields 154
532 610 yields 156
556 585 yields 163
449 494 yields 148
